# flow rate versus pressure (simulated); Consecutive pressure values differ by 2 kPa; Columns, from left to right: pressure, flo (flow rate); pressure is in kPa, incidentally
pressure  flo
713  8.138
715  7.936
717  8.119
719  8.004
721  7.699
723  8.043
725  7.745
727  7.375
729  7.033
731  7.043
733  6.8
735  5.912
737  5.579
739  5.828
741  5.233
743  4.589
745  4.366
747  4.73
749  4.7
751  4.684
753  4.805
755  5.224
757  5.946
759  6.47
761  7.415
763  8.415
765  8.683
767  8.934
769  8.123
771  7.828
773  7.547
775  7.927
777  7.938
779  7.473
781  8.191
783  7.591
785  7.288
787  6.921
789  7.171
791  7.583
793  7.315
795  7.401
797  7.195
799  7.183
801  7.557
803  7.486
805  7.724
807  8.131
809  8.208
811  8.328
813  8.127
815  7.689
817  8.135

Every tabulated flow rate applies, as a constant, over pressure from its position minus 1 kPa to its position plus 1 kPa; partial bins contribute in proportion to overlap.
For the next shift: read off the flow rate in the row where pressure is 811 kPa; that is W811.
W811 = 8.328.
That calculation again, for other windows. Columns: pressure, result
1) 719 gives 8.004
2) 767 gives 8.934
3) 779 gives 7.473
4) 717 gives 8.119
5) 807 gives 8.131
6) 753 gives 4.805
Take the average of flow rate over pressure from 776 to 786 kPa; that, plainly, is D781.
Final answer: 7.7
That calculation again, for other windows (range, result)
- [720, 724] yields 7.87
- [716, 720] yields 8.06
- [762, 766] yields 8.55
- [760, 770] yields 8.31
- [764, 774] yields 8.22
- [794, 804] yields 7.36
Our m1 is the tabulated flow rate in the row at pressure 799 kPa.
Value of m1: 7.183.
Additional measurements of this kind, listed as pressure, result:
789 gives 7.171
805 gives 7.724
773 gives 7.547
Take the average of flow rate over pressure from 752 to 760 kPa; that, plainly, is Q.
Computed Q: 5.61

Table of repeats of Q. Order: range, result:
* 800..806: 7.59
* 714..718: 8.03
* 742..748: 4.56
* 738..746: 5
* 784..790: 7.13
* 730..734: 6.92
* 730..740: 6.23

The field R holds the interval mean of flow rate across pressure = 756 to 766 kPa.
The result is 7.39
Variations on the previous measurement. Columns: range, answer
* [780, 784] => 7.89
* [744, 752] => 4.62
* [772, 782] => 7.82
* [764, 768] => 8.81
